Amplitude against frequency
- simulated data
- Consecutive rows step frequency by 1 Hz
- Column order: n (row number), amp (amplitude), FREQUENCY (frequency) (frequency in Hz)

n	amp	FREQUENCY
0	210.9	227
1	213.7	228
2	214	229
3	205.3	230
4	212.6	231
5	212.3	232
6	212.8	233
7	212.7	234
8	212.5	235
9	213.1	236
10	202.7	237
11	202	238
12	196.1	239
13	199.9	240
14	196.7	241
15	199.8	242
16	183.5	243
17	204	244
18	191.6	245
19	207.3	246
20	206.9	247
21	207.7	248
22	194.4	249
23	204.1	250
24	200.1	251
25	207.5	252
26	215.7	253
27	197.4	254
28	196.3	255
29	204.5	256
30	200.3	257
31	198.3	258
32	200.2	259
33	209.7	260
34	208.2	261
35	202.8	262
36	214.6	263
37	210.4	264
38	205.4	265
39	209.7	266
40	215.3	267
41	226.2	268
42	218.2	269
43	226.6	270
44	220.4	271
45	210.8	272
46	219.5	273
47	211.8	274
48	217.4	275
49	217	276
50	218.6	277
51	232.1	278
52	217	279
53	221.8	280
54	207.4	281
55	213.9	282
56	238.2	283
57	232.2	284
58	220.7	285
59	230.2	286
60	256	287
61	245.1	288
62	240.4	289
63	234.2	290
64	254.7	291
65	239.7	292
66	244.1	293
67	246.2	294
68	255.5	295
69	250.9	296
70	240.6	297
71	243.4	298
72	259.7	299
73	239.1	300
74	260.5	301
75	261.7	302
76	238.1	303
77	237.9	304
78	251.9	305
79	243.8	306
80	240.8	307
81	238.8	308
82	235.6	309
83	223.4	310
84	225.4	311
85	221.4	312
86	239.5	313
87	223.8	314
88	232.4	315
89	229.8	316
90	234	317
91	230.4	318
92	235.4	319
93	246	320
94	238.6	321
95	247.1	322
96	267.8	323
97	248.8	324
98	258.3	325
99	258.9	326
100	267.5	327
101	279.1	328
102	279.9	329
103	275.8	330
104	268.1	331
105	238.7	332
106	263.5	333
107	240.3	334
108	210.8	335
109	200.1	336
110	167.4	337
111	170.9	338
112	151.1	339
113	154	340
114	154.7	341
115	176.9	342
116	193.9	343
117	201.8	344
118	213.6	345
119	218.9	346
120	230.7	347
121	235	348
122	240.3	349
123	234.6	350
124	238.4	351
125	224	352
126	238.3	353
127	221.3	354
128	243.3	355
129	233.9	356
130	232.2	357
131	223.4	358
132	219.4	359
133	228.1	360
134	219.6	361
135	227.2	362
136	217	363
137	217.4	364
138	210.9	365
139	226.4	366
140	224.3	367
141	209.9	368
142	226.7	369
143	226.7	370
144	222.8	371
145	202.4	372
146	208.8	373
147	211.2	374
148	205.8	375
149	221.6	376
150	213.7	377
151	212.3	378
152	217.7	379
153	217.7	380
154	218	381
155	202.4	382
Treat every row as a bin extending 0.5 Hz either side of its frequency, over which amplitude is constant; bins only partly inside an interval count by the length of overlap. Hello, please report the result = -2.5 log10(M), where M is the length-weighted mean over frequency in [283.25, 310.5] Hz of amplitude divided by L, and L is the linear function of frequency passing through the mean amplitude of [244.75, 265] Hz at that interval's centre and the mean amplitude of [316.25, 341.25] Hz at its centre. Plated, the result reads -0.11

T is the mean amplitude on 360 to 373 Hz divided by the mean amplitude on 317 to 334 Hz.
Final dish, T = 0.86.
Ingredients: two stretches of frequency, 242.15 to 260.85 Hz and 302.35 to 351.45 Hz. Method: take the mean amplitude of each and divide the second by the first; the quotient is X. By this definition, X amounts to 1.14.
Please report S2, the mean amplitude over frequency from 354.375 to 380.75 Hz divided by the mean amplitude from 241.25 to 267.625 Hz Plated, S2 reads 1.1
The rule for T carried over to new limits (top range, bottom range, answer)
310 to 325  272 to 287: 1.07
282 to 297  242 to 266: 1.19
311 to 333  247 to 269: 1.20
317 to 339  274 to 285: 1.09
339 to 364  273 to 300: 0.92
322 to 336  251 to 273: 1.22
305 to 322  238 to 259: 1.17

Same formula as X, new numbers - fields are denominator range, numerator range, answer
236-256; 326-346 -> 1.08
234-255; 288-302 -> 1.22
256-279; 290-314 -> 1.14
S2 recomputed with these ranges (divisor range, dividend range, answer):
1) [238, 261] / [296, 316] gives 1.19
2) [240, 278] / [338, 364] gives 1.03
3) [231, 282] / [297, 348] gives 1.11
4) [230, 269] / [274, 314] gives 1.15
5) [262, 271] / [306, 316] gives 1.08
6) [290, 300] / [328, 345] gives 0.86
